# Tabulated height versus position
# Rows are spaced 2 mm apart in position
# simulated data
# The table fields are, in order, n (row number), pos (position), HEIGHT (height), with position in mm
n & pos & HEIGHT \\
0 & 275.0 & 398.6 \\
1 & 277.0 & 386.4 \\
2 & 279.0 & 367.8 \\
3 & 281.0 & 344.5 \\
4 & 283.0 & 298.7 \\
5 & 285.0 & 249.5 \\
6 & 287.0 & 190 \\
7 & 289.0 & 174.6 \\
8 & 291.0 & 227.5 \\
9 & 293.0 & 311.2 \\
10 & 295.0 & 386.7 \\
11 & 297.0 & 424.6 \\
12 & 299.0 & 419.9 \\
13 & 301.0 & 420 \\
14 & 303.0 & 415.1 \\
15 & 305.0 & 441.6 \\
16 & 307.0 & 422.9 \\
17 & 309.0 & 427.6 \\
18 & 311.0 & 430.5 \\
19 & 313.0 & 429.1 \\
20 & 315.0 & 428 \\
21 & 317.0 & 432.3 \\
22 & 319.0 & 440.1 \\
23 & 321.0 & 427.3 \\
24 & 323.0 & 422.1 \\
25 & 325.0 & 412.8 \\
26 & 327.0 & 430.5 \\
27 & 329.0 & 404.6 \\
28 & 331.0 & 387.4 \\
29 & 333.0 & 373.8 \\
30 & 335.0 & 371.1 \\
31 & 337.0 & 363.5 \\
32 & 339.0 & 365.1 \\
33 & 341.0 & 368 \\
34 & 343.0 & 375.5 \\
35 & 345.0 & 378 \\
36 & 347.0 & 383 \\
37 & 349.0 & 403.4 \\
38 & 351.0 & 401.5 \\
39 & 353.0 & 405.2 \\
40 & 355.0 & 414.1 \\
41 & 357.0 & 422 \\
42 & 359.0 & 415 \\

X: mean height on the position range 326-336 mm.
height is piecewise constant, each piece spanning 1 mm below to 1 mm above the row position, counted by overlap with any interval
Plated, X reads 393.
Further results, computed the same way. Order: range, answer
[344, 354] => 394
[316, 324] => 430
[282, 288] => 246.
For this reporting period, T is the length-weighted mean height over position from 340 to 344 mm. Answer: 372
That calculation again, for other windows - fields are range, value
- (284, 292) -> 210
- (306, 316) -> 428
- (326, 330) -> 418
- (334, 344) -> 369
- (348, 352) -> 402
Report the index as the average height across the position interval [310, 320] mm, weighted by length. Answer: 432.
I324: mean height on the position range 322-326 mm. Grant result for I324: 417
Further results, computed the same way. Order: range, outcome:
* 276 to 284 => 349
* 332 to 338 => 369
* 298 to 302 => 420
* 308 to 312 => 429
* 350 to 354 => 403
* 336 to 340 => 364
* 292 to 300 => 386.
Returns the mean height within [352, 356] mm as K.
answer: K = 410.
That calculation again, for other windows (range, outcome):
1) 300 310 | 425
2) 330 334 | 381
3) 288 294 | 238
